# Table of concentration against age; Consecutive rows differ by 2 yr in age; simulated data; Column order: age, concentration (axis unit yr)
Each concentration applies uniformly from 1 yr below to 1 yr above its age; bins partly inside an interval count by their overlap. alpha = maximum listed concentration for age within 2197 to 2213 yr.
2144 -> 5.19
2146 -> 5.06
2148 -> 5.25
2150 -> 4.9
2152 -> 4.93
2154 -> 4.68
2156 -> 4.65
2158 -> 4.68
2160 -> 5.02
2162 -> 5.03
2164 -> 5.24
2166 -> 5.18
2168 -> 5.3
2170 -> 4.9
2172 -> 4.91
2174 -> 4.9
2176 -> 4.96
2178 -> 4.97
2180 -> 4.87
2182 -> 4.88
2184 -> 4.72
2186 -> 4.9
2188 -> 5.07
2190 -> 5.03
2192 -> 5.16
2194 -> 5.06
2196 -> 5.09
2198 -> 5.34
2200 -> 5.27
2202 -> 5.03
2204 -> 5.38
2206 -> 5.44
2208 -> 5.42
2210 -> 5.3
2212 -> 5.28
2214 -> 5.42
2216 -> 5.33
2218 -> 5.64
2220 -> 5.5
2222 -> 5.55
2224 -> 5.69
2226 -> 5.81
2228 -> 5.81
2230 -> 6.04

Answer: 5.44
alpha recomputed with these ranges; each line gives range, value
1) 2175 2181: 4.97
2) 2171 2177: 4.96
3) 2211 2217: 5.42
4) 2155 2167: 5.24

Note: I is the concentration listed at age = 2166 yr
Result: 5.18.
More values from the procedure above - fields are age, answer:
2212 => 5.28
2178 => 4.97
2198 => 5.34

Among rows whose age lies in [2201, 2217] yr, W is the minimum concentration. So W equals 5.03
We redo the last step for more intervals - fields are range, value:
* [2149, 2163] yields 4.65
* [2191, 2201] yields 5.06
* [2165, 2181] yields 4.87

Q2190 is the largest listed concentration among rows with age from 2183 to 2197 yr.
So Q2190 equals 5.16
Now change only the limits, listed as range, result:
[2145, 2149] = 5.25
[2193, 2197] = 5.09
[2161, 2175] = 5.3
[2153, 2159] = 4.68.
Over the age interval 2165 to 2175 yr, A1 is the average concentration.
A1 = 5.04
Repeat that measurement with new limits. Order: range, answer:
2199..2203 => 5.15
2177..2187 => 4.87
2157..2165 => 4.99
